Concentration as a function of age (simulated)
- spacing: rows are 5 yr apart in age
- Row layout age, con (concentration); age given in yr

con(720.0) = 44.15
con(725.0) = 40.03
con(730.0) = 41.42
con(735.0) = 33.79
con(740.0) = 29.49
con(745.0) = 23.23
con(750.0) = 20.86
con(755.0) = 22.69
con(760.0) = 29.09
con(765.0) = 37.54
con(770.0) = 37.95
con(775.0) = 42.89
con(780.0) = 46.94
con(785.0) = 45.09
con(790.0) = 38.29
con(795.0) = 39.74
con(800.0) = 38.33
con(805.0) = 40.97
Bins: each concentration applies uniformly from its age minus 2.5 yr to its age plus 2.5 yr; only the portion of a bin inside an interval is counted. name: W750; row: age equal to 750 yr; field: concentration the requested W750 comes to 20.86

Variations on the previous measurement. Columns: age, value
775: 42.89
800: 38.33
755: 22.69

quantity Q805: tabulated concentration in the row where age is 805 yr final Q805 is 40.97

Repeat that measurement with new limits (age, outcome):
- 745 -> 23.23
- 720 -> 44.15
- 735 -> 33.79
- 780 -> 46.94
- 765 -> 37.54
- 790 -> 38.29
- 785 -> 45.09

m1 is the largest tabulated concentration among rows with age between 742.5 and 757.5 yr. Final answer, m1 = 23.23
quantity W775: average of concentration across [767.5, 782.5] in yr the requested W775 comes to 42.6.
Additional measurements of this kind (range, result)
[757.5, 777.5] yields 36.9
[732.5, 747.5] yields 28.8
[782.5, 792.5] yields 41.7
